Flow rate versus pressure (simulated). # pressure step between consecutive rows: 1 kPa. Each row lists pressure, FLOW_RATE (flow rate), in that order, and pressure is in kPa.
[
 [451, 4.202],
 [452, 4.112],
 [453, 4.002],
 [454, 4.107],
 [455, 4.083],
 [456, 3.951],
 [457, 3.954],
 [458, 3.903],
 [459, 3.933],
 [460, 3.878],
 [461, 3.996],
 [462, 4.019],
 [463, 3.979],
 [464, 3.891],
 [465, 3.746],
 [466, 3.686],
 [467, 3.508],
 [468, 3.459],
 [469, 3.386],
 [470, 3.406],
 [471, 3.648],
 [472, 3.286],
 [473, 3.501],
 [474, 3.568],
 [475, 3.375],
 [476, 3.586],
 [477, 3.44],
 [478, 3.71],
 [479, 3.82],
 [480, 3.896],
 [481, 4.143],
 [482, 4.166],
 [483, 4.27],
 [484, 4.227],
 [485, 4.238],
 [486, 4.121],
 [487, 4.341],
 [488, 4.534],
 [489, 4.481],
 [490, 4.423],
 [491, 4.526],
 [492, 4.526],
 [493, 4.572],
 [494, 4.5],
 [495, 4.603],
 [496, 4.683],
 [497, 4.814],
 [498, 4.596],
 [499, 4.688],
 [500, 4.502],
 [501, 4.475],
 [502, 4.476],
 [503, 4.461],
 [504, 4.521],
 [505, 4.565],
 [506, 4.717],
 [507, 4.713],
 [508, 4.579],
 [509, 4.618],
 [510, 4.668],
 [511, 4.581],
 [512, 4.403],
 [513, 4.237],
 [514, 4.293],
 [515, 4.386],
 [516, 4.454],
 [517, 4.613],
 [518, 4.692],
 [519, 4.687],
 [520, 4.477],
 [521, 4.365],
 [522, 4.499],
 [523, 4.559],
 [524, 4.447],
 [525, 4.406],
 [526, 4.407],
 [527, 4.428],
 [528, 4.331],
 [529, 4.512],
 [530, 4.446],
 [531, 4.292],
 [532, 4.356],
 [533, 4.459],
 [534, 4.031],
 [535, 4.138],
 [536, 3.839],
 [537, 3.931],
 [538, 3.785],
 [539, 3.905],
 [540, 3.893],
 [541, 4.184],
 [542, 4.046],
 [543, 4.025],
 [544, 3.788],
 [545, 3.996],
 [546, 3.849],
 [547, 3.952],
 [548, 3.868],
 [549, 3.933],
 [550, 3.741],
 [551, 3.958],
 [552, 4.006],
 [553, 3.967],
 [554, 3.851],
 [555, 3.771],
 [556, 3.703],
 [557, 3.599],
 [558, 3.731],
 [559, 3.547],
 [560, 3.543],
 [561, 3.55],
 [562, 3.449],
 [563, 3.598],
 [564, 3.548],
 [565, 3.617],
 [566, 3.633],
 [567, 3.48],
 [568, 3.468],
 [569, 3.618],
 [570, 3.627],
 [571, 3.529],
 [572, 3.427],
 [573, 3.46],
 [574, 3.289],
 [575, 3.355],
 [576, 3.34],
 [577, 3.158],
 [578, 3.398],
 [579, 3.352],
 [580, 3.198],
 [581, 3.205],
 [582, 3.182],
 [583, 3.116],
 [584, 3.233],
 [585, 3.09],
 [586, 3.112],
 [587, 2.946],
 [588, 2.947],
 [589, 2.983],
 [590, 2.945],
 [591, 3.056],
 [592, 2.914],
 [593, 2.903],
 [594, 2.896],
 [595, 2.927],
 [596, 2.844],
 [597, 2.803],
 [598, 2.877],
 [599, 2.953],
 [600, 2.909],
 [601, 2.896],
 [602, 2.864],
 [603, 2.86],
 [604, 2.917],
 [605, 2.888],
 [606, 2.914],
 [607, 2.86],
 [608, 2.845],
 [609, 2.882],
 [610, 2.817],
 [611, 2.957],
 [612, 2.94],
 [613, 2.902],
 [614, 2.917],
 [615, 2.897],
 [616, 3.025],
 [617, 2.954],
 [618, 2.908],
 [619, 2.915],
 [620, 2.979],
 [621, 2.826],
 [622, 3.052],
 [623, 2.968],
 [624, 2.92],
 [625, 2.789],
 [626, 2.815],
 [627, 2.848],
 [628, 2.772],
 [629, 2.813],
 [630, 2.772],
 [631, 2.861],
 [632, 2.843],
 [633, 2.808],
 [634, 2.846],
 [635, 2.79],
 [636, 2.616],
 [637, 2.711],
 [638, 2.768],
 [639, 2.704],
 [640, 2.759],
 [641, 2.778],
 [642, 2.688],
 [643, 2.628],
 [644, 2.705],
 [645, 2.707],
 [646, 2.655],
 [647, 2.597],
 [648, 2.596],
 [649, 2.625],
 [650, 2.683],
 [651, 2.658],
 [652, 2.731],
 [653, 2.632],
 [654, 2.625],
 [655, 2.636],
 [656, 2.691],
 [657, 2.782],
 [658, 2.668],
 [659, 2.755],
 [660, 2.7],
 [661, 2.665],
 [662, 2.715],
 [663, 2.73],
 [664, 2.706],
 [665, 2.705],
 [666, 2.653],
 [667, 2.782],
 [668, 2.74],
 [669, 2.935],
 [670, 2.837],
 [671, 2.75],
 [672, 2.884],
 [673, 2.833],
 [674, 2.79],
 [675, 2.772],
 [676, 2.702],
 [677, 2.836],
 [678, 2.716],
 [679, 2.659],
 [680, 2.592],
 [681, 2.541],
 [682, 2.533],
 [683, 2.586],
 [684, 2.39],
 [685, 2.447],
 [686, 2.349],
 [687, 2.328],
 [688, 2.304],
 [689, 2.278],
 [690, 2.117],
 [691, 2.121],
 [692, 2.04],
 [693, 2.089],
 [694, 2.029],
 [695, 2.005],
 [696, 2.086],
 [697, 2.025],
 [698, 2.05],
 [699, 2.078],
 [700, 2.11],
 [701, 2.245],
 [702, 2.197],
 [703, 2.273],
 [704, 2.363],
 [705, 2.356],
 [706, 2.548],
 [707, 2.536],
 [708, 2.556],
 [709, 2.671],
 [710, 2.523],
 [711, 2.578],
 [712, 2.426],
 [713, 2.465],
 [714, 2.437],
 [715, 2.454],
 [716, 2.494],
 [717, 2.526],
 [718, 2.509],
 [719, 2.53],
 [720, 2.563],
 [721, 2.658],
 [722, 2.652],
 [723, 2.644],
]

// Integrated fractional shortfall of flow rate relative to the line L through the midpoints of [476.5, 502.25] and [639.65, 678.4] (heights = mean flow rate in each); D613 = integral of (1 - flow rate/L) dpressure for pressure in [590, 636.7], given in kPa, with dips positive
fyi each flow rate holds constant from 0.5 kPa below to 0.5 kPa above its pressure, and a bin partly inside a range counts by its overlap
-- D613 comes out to 3.99 kPa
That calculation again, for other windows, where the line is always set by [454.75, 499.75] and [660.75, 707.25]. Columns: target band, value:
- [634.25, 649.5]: 0.51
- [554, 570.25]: -1.03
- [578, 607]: 1.50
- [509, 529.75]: -4.29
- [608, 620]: 0.30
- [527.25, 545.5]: -2.71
